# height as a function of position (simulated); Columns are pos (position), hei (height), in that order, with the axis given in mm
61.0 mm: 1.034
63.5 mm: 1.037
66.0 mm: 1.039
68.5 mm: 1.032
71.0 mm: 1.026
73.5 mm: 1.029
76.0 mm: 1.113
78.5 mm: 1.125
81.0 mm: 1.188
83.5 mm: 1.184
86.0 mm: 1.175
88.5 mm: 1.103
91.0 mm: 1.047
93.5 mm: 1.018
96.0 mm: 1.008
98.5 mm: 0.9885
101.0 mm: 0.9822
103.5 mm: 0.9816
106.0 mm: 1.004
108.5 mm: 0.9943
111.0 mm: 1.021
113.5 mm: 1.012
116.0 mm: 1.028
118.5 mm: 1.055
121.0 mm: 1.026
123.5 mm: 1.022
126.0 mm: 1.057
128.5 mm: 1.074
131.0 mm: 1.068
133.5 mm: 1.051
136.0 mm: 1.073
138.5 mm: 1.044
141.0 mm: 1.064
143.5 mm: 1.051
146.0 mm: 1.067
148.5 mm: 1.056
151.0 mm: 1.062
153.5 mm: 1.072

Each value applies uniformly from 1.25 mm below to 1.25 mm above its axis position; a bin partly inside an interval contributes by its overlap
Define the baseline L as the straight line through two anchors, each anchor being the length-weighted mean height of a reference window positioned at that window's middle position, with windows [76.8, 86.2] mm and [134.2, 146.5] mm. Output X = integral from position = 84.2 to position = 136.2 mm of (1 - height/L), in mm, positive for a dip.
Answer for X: 3.5 mm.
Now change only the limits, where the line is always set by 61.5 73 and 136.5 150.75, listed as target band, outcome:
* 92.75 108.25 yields 0.7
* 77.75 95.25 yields -1.3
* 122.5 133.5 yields 0.0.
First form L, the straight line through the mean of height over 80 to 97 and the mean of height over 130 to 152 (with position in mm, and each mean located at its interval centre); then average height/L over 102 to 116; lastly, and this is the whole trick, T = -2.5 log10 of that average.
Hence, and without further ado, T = 0.08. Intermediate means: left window 1.1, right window 1.06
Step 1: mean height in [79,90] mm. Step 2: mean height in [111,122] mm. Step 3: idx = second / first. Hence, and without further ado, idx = 0.9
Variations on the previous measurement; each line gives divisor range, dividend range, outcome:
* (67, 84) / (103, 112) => 0.91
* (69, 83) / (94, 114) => 0.91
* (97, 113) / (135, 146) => 1.06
